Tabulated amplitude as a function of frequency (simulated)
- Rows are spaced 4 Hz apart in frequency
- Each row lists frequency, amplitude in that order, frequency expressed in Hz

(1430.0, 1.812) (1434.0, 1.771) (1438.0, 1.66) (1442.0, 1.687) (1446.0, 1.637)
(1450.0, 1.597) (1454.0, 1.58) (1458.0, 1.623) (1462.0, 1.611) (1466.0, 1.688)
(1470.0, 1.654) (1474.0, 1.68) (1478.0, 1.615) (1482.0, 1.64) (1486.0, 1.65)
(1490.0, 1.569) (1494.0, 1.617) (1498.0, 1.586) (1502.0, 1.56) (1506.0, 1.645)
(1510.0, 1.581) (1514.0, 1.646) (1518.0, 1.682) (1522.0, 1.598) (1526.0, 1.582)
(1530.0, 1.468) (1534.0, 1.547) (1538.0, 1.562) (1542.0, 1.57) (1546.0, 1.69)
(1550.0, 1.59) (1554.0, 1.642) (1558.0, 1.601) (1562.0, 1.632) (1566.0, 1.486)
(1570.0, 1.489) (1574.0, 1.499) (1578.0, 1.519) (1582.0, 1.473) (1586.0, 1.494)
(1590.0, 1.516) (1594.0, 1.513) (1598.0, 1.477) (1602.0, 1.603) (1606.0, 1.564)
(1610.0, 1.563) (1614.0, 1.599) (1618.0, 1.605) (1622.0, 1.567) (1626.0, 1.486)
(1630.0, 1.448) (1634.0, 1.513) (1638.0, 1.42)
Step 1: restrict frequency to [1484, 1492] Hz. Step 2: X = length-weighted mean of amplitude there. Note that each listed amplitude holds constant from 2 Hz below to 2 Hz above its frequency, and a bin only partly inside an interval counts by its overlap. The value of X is 1.61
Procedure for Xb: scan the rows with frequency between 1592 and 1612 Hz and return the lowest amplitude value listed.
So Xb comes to 1.477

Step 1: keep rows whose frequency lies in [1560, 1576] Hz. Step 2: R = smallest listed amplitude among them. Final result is 1.486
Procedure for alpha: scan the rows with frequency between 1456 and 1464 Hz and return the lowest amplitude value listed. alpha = 1.611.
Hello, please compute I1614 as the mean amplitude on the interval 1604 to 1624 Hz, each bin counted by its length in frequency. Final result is 1.58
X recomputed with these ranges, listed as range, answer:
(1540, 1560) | 1.62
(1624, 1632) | 1.47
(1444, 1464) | 1.61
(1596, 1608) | 1.55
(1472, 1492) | 1.63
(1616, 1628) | 1.55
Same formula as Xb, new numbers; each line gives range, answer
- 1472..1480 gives 1.615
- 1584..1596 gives 1.494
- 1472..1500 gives 1.569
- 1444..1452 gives 1.597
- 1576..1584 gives 1.473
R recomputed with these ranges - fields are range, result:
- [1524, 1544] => 1.468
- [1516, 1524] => 1.598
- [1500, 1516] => 1.56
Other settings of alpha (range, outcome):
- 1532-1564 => 1.547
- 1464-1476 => 1.654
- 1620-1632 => 1.448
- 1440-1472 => 1.58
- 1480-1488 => 1.64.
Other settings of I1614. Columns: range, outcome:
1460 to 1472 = 1.65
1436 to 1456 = 1.63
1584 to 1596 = 1.51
